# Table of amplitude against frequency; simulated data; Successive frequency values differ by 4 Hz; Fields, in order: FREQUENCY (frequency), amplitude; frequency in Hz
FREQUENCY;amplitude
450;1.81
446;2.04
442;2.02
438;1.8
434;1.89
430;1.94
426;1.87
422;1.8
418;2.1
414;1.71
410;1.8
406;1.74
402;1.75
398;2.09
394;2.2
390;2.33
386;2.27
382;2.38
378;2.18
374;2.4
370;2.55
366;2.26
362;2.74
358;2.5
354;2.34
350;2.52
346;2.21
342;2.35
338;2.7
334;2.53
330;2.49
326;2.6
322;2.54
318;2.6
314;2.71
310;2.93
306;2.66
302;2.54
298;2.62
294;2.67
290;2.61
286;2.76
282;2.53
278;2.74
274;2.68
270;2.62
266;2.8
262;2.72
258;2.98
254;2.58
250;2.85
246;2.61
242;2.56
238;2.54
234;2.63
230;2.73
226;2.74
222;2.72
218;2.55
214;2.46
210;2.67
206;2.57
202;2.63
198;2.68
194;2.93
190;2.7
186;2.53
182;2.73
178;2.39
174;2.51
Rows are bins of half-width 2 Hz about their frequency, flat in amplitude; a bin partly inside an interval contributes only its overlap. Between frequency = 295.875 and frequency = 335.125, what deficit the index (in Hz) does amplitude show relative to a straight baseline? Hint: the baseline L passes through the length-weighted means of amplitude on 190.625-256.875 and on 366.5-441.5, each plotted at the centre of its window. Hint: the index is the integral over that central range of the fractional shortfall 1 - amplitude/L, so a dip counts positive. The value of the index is -4.6 Hz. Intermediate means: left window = 2.66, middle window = 2.62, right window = 2.05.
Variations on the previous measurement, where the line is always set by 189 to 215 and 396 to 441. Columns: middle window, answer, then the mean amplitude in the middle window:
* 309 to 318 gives -2.0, 2.76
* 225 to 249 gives -0.9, 2.64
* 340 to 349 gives -0.7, 2.31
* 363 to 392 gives -4.8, 2.35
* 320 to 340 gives -3.4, 2.57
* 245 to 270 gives -2.9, 2.75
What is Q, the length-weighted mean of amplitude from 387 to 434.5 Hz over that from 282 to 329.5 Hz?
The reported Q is 0.7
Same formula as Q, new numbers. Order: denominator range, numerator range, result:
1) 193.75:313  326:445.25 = 0.82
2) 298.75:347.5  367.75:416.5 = 0.82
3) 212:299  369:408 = 0.82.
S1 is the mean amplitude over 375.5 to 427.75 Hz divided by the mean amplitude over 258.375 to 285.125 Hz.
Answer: 0.75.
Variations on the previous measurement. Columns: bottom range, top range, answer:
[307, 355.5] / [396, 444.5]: 0.74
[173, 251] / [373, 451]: 0.76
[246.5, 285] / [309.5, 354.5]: 0.93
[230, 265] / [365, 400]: 0.85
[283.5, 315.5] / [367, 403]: 0.84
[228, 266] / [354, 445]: 0.78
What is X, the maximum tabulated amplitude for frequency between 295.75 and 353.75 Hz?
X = 2.93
